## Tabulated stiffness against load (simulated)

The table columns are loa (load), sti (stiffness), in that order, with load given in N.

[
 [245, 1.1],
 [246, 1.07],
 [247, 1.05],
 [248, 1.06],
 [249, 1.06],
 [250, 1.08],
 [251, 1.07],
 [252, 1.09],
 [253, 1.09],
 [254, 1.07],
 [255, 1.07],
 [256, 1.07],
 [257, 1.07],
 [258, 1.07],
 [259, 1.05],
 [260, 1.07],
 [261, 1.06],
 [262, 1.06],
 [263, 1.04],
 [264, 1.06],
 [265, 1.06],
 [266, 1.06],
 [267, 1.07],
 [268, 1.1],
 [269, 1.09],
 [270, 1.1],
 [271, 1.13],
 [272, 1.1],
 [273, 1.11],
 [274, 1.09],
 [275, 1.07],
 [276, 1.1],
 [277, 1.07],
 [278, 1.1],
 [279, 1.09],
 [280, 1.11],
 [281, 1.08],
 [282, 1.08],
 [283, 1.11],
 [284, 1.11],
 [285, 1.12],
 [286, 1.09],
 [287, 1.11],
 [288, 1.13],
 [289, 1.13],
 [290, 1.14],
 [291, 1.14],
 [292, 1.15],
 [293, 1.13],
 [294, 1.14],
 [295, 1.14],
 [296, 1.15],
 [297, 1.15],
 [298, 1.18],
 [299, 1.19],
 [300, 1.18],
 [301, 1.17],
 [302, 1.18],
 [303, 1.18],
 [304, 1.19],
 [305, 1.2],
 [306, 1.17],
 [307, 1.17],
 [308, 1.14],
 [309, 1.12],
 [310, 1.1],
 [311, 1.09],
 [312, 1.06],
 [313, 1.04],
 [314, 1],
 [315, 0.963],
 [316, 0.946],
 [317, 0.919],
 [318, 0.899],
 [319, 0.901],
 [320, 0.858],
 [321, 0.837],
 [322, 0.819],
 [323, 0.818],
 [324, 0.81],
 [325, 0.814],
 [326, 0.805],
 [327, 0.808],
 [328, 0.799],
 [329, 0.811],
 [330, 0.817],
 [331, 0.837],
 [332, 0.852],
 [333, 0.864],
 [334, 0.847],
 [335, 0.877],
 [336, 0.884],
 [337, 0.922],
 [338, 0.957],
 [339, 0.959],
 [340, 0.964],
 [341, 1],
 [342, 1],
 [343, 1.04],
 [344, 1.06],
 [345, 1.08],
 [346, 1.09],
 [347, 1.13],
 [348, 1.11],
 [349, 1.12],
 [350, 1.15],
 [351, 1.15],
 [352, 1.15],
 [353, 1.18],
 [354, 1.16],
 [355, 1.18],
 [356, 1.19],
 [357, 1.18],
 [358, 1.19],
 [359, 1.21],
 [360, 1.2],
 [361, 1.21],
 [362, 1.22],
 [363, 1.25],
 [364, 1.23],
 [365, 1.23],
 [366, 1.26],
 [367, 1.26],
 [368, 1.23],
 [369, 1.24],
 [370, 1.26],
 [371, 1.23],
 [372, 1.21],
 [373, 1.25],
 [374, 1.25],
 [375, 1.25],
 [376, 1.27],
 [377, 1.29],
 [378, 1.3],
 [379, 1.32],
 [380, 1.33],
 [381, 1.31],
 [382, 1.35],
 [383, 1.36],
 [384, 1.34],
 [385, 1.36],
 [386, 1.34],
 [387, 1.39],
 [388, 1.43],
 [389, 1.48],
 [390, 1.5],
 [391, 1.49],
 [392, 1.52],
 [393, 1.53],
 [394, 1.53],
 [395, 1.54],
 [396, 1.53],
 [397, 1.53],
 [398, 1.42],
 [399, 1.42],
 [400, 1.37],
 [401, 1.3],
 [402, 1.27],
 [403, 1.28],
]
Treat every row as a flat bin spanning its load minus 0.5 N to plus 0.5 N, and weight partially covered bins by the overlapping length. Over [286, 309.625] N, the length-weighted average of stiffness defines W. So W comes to 1.15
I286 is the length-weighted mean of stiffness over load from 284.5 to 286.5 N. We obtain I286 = 1.1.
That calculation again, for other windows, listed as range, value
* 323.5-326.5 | 0.81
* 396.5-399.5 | 1.46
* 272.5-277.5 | 1.09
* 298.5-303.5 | 1.18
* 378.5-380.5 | 1.33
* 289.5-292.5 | 1.14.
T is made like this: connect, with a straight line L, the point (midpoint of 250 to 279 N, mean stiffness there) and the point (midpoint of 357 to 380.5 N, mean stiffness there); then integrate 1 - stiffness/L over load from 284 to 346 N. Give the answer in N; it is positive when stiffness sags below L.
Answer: 7.6 N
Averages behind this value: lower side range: 1.08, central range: 1.02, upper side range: 1.25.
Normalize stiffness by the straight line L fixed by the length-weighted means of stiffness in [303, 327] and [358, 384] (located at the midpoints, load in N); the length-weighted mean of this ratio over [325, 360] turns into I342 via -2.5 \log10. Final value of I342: 0.117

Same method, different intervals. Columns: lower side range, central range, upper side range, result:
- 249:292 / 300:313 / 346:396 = 0.013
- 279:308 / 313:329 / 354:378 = 0.326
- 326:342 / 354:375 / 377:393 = -0.036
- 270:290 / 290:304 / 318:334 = -0.159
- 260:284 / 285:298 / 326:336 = -0.135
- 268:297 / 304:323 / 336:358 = 0.088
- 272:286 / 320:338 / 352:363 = 0.348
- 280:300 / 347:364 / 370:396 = 0.105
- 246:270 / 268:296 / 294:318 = -0.020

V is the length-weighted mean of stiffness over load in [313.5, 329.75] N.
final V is 0.862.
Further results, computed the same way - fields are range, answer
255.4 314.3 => 1.11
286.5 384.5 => 1.1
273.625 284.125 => 1.09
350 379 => 1.22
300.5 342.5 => 0.962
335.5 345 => 0.982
